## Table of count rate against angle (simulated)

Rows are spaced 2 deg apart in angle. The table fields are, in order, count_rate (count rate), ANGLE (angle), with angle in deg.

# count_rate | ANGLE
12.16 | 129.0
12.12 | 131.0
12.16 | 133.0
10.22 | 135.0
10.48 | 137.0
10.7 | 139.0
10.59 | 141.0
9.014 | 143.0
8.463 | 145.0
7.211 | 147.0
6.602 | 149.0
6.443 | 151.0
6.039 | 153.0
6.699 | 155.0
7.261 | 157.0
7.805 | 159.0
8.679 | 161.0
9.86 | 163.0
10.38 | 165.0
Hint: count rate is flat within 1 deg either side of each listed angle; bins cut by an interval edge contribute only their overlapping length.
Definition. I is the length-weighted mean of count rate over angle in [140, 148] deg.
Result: 8.82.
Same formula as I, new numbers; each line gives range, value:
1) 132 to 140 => 10.9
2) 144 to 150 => 7.43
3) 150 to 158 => 6.61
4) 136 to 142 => 10.6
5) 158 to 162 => 8.24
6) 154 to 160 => 7.25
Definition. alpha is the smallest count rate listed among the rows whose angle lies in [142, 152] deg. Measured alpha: 6.443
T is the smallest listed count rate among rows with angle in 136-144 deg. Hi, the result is 9.014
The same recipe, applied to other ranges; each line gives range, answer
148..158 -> 6.039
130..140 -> 10.22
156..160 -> 7.261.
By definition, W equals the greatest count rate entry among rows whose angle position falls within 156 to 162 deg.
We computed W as 8.679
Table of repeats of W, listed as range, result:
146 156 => 7.211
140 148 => 10.59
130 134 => 12.16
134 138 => 10.48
